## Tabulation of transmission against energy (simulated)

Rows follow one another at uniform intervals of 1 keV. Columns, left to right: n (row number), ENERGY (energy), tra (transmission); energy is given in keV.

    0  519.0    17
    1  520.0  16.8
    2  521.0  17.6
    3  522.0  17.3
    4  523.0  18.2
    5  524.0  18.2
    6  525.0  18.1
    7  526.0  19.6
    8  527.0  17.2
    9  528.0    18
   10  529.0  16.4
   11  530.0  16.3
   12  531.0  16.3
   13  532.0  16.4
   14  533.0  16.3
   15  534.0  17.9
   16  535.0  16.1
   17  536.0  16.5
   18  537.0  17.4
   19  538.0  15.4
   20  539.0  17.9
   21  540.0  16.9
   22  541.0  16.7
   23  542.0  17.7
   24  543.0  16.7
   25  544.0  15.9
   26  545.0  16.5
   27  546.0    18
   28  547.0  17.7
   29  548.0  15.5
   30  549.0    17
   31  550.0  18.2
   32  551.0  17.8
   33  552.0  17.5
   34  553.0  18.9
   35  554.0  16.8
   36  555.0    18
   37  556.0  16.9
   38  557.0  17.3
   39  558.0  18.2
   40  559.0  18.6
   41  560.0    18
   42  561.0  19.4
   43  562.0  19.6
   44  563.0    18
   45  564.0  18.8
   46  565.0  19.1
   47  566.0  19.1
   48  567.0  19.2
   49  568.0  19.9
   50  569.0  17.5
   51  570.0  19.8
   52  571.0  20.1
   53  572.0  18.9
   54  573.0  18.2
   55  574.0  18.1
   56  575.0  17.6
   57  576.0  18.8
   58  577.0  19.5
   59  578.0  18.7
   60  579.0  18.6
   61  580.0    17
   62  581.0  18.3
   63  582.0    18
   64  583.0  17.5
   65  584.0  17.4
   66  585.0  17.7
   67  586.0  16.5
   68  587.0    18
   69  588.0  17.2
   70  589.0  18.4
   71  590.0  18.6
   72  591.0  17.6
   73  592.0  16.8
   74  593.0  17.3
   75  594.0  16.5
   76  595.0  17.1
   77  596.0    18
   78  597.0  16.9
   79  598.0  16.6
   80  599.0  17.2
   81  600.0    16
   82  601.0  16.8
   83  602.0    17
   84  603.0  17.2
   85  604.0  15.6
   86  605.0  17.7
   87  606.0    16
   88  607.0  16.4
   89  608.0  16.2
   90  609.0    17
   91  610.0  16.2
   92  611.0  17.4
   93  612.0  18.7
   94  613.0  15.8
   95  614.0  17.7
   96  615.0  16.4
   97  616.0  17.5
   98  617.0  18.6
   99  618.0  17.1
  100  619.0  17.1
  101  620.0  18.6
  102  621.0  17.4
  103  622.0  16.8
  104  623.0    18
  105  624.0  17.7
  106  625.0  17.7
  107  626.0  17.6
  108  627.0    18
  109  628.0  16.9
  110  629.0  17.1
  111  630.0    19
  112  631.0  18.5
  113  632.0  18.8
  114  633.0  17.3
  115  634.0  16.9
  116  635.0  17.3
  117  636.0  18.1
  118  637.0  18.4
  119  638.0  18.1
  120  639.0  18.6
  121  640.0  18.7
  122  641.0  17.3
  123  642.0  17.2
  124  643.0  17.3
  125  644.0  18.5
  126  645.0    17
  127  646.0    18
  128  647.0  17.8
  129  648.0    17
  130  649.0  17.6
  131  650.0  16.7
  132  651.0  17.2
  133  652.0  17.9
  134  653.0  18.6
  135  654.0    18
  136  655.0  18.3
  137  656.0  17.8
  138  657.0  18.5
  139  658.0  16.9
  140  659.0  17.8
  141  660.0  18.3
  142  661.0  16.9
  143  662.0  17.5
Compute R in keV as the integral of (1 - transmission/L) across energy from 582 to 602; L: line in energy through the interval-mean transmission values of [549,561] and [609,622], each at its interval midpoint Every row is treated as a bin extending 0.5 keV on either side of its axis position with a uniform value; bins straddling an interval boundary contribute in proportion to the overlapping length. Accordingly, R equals 0.30 keV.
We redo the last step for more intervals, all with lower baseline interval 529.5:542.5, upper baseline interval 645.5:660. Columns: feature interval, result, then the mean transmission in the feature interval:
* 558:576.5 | -1.94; 18.8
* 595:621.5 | 0.49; 17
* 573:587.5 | -0.73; 18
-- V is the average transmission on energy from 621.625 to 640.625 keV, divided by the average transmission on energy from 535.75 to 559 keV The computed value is 1.0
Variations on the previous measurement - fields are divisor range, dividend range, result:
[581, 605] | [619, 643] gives 1.03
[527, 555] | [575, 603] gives 1.03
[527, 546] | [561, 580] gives 1.12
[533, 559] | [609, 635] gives 1.02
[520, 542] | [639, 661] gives 1.03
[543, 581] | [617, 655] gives 0.98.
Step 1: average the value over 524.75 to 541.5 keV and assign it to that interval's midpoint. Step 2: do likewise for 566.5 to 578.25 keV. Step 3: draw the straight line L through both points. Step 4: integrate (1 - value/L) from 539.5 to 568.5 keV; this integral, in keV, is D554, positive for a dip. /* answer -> 0.2 keV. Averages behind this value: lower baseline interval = 17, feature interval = 17.9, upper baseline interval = 18.9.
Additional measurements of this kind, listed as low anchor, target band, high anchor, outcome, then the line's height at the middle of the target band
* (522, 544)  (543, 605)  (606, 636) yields -1.9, 17.3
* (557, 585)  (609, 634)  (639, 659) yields 0.6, 18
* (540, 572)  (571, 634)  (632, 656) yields 1.3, 17.9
